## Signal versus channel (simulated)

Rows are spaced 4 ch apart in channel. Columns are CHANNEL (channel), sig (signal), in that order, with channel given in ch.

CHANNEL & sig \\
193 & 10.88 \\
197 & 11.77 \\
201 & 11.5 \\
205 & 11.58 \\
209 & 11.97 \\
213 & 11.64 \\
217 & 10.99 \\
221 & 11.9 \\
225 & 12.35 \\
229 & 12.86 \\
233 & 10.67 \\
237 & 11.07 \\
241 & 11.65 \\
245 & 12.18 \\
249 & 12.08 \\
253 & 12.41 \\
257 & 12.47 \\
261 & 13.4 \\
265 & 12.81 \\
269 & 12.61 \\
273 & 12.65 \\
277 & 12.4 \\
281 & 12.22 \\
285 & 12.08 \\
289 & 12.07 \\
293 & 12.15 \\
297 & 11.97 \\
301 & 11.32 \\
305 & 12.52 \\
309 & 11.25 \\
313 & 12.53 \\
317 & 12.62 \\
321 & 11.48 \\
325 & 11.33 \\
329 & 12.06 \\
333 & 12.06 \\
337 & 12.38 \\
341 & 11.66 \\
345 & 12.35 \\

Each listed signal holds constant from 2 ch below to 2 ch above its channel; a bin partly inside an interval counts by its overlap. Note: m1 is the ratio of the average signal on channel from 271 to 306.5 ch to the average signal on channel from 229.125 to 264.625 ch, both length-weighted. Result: 1.01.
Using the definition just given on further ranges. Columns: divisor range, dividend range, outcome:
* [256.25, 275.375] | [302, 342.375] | 0.94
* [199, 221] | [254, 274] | 1.10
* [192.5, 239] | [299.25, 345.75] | 1.03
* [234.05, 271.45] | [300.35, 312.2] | 0.96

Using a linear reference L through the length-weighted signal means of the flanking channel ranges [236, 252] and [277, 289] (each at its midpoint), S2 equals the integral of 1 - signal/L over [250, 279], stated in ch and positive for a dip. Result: -1.6 ch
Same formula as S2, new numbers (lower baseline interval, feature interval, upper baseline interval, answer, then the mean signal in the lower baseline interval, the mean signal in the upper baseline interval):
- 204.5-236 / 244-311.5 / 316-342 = -2.5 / 11.7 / 11.9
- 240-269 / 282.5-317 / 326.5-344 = 0.6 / 12.5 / 12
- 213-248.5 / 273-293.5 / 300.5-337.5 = -0.6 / 11.7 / 12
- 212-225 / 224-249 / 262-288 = 0.2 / 11.6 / 12.5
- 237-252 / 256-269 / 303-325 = -1.1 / 11.9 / 12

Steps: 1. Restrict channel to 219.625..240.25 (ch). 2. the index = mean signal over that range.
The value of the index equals 11.8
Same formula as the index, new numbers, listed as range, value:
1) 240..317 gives 12.3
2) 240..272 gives 12.5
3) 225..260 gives 12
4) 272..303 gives 12.1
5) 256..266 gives 12.9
